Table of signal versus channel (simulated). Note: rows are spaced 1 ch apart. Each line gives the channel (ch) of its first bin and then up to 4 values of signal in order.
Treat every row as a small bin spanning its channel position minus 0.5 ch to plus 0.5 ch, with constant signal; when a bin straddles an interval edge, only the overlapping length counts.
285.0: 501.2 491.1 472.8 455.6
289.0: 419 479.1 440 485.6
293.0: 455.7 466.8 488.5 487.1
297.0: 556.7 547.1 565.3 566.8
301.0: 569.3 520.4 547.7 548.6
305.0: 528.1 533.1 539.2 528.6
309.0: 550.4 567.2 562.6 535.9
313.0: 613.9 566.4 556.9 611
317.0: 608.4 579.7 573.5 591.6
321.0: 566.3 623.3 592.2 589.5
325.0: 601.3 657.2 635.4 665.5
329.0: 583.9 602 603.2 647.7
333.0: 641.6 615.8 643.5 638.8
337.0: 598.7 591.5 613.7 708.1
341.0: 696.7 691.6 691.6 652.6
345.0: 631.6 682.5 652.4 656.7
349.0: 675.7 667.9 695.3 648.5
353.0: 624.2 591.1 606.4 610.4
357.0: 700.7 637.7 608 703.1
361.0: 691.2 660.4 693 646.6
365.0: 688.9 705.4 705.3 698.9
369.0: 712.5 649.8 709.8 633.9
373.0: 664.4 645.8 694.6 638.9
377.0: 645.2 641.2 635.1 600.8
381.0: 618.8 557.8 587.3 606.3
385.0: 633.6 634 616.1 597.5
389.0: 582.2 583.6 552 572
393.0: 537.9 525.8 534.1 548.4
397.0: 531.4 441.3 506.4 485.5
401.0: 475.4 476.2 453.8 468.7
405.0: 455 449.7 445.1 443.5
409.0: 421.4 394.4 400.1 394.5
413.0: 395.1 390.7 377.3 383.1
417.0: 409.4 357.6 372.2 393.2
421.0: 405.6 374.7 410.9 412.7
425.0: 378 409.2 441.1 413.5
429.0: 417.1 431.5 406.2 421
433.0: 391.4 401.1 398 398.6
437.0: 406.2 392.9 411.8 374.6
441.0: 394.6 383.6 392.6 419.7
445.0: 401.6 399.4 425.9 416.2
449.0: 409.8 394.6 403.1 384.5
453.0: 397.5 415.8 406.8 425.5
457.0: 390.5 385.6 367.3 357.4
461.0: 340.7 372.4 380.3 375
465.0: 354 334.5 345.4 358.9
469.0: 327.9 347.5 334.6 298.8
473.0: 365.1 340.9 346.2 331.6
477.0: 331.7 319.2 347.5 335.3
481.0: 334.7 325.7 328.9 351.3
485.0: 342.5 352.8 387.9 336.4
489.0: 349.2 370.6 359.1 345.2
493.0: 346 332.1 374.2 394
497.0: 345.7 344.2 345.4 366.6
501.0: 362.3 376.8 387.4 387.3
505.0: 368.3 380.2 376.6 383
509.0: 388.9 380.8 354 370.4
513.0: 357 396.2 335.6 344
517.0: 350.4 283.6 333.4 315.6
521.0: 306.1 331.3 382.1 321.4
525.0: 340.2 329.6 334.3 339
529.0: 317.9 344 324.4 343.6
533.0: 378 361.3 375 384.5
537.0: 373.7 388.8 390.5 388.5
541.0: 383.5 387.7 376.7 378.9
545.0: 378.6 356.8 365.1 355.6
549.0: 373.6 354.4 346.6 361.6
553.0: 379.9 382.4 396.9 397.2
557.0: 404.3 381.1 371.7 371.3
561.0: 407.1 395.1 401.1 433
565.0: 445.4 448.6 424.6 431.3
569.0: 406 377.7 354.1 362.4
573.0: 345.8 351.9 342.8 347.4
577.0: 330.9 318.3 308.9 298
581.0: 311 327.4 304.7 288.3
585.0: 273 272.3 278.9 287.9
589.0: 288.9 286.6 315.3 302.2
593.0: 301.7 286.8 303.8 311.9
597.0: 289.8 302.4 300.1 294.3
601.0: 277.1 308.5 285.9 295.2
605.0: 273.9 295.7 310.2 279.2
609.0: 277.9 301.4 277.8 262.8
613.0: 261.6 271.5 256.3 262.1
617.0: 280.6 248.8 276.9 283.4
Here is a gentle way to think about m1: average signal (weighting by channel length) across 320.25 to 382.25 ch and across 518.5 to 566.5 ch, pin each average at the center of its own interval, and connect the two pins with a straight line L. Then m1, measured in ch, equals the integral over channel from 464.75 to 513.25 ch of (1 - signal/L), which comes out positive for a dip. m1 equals 10.0 ch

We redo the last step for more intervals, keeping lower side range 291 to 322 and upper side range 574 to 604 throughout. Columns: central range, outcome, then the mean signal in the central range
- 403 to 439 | 3.2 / 408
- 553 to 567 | -3.2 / 403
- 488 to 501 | 1.0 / 356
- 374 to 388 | -4.1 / 624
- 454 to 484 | 3.9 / 353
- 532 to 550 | -1.6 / 375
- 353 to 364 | -3.2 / 649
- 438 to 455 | 1.0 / 401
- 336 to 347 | -3.0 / 655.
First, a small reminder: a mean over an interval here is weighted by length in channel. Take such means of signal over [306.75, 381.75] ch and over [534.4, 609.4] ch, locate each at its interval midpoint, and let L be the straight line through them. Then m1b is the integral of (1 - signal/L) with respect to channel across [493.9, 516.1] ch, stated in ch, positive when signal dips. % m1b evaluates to 3.2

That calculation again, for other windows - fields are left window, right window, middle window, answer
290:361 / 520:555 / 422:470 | 7.3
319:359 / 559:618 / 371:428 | 5.8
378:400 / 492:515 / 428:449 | 3.4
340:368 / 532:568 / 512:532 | 4.2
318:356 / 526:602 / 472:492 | 4.8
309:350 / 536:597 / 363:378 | -2.6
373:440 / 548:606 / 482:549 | 5.6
